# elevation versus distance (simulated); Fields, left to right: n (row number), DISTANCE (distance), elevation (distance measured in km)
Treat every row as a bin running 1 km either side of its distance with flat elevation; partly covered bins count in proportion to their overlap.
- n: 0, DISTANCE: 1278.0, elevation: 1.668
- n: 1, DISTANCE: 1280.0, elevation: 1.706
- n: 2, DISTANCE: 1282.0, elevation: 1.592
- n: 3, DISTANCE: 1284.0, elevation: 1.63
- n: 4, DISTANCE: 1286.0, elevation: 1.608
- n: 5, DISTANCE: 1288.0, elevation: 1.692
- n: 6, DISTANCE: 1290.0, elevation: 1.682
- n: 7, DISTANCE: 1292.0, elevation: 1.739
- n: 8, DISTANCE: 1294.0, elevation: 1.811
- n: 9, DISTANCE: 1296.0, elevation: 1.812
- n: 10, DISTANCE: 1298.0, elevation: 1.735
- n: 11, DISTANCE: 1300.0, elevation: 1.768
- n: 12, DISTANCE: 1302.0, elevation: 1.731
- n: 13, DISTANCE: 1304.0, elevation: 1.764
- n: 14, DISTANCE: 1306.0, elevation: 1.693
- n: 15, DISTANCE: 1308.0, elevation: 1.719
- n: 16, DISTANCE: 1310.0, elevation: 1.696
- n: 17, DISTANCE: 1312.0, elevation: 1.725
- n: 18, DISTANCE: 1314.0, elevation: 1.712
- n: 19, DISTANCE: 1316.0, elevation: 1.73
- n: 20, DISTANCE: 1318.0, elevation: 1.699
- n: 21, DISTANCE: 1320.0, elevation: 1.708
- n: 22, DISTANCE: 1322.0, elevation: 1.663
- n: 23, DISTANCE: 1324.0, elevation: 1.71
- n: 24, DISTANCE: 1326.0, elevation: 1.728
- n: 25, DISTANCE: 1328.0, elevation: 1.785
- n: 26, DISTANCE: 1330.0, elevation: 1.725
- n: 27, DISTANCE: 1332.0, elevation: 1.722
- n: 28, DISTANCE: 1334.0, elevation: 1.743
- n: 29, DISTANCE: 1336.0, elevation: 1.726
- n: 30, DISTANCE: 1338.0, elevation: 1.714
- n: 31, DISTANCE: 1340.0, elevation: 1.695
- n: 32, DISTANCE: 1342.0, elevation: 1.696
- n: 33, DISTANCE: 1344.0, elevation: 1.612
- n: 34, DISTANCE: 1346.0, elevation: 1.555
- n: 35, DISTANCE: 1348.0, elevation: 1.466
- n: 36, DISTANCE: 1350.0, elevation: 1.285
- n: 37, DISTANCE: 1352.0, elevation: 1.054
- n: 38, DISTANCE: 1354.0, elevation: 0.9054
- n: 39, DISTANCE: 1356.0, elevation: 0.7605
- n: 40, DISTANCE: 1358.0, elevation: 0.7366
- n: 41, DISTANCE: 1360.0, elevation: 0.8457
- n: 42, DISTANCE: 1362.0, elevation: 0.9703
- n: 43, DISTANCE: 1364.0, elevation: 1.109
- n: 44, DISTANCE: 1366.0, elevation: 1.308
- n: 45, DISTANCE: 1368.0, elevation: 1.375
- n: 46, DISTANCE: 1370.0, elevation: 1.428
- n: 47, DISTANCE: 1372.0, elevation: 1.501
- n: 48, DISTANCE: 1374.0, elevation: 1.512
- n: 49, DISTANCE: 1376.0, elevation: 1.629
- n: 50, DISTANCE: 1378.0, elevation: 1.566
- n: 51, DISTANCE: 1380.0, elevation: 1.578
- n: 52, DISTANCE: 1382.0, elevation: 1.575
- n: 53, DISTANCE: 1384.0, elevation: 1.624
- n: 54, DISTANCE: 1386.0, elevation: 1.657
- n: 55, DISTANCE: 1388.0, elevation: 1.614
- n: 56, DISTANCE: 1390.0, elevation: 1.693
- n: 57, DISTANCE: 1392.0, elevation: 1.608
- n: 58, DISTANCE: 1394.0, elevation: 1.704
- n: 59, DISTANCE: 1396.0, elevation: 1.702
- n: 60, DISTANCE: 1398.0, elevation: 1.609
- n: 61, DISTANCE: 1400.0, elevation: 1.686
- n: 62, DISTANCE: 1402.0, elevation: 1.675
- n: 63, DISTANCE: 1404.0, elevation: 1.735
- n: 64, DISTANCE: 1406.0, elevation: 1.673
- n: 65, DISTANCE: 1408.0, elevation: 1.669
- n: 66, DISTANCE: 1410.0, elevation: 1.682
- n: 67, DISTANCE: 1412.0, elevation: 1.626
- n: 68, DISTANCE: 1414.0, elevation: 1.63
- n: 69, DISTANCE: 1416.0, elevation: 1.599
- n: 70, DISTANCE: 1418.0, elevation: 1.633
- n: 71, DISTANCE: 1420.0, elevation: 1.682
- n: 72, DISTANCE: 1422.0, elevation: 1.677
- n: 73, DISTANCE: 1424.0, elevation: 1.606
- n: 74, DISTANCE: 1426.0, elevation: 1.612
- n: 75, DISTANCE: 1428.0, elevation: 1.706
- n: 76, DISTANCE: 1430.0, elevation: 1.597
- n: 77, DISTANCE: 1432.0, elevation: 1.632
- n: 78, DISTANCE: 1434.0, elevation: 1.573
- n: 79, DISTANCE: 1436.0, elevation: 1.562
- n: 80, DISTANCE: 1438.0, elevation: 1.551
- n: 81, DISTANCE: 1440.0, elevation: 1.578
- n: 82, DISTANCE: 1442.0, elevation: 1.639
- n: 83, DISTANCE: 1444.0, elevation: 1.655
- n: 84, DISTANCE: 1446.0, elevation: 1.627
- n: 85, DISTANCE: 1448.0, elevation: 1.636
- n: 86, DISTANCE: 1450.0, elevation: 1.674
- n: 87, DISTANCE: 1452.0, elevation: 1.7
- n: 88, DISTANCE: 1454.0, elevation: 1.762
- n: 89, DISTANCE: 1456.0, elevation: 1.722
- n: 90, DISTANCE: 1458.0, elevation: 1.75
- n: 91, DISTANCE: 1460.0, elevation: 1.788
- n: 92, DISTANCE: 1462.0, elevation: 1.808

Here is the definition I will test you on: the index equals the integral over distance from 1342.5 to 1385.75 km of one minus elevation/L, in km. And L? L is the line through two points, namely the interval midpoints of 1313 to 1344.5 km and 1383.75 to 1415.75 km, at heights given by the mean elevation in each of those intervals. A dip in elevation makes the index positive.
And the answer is 9.5 km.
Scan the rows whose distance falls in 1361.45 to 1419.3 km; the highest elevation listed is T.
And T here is 1.735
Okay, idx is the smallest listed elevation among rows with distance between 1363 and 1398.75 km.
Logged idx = 1.109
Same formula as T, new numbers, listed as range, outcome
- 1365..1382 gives 1.629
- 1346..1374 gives 1.555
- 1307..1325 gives 1.73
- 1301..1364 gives 1.785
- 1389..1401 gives 1.704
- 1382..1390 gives 1.693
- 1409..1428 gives 1.706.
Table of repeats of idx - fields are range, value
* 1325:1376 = 0.7366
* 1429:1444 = 1.551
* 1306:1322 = 1.663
